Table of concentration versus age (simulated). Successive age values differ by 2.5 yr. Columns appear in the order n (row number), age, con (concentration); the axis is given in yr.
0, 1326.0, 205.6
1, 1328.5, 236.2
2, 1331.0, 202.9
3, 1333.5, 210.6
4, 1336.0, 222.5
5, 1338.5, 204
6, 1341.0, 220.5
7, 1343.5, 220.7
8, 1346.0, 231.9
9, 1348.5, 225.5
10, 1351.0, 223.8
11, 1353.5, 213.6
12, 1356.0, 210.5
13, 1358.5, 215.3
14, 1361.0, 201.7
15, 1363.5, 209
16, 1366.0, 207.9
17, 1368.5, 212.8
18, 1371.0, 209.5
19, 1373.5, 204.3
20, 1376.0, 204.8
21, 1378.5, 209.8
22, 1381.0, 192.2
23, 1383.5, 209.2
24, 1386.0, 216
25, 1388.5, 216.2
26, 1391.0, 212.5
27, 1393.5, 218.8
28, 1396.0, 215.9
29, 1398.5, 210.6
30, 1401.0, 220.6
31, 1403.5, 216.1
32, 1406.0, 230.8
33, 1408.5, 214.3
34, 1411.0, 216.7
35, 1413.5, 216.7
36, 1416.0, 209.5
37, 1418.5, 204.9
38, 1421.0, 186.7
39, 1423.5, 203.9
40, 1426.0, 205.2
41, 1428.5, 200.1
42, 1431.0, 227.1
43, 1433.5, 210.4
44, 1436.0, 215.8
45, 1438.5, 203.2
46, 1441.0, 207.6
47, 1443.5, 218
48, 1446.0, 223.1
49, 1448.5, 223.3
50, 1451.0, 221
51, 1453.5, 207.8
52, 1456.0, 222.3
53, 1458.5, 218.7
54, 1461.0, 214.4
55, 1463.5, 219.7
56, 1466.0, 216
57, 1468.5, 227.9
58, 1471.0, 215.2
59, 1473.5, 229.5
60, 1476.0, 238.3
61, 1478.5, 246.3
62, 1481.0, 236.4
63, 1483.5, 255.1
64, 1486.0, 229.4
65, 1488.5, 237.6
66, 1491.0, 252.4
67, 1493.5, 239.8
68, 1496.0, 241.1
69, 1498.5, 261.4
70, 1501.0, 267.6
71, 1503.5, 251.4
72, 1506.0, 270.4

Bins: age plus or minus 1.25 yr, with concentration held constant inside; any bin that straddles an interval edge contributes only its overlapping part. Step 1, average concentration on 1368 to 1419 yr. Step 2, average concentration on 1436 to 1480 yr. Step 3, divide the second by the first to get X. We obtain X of 1.04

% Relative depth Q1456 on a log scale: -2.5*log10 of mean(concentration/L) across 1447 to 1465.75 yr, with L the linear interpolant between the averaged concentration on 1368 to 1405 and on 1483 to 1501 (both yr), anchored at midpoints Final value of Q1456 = 0.08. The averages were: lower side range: 211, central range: 218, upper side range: 246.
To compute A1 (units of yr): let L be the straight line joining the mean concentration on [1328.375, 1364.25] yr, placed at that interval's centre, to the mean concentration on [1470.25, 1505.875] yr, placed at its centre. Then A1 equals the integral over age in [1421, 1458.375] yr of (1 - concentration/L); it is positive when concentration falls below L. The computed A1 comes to 3.5 yr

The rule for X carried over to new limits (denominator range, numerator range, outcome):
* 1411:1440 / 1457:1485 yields 1.10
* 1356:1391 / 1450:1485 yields 1.09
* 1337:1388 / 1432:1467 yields 1.02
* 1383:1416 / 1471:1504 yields 1.13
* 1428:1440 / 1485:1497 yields 1.13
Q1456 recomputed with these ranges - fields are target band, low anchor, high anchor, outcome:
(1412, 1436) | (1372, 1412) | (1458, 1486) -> 0.06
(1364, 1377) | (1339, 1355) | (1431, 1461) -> 0.06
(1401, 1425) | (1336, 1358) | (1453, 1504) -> 0.08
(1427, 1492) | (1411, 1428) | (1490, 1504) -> 0.03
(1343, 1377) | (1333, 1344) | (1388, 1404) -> 0.01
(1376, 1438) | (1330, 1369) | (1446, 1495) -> 0.05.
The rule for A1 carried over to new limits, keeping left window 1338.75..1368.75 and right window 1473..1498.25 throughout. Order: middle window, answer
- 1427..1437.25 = 0.8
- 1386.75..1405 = 0.7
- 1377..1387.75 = 0.7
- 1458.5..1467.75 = 0.8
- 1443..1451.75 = 0.5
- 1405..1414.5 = 0.3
